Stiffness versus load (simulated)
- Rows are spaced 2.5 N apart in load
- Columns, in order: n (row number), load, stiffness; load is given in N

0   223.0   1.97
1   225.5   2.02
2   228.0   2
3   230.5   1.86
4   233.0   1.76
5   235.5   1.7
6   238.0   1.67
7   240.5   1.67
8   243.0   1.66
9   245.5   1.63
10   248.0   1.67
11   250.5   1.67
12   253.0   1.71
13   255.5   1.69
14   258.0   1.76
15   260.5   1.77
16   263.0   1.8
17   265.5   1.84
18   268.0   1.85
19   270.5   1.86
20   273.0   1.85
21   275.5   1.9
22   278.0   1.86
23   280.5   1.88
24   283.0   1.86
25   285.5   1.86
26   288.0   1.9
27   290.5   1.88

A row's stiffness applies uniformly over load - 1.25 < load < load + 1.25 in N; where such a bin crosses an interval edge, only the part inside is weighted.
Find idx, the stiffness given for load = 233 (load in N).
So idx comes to 1.76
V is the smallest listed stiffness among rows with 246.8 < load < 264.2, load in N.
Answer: 1.67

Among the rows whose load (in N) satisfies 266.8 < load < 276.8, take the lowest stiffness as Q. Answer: 1.85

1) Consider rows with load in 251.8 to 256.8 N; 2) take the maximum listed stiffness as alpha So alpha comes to 1.71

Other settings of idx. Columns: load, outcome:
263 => 1.8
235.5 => 1.7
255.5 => 1.69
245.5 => 1.63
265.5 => 1.84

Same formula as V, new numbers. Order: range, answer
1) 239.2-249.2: 1.63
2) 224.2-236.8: 1.7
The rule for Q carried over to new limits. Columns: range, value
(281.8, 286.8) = 1.86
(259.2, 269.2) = 1.77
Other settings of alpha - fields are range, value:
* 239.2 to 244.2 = 1.67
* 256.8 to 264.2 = 1.8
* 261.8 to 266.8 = 1.84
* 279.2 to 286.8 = 1.88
